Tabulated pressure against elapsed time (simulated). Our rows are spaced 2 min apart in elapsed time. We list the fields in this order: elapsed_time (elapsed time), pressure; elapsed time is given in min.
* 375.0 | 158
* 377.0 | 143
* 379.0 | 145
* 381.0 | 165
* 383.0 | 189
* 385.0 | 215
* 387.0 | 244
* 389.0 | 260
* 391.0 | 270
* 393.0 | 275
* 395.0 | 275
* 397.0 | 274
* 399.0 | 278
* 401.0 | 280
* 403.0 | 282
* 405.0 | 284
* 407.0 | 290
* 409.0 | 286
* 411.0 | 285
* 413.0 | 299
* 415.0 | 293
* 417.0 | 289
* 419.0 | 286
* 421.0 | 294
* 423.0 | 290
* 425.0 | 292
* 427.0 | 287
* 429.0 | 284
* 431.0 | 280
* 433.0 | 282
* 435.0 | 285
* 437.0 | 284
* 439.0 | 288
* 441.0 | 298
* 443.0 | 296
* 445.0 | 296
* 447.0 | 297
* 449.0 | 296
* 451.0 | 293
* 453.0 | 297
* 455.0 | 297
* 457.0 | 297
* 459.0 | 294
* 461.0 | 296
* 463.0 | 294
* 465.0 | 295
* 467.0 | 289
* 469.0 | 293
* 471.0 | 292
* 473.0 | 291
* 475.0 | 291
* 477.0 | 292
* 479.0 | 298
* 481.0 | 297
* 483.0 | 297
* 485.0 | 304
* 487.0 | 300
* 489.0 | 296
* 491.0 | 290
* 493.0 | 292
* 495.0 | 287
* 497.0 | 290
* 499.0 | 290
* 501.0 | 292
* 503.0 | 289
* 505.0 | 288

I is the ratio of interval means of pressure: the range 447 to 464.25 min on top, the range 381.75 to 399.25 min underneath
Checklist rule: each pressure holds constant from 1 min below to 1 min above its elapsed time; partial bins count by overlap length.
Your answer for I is 1.18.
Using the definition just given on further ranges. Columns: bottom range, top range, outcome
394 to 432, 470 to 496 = 1.03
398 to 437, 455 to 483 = 1.03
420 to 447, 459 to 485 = 1.02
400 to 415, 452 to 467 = 1.03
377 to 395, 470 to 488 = 1.35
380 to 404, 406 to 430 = 1.16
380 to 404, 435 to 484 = 1.17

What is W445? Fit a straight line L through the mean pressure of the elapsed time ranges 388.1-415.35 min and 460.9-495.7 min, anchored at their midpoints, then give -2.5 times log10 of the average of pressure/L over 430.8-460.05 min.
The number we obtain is -0.02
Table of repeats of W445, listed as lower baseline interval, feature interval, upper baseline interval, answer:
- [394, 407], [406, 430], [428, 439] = -0.030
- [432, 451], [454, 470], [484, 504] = -0.009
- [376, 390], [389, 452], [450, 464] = -0.175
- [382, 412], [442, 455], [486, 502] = -0.061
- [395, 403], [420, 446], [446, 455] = 0.003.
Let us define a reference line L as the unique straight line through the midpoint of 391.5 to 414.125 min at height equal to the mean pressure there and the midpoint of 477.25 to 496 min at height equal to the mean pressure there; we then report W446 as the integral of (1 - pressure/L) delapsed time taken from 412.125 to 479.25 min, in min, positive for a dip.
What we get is -0.6 min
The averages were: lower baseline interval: 282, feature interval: 292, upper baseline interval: 296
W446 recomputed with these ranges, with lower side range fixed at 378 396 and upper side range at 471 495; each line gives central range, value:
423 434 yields -1.27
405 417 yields -2.29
